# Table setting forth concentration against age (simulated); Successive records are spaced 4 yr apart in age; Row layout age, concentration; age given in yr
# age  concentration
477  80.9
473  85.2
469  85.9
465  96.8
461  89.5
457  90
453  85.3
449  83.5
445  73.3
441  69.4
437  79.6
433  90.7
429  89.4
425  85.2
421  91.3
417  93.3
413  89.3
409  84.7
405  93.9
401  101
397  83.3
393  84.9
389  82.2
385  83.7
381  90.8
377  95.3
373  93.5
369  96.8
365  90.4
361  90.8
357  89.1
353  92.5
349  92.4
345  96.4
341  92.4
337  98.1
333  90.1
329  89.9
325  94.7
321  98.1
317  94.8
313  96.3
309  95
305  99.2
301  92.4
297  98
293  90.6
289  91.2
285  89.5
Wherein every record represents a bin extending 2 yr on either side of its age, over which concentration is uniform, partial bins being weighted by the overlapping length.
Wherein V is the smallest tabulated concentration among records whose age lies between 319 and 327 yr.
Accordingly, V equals 94.7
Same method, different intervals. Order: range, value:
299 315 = 92.4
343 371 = 89.1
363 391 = 82.2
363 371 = 90.4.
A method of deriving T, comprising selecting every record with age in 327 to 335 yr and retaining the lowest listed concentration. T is 89.9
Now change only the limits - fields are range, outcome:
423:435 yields 85.2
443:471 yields 73.3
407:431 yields 84.7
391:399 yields 83.3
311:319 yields 94.8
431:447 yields 69.4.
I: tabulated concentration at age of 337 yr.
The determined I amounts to 98.1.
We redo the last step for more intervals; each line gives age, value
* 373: 93.5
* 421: 91.3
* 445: 73.3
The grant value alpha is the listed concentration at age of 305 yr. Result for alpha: 99.2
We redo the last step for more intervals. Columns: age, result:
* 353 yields 92.5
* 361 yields 90.8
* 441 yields 69.4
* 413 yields 89.3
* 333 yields 90.1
